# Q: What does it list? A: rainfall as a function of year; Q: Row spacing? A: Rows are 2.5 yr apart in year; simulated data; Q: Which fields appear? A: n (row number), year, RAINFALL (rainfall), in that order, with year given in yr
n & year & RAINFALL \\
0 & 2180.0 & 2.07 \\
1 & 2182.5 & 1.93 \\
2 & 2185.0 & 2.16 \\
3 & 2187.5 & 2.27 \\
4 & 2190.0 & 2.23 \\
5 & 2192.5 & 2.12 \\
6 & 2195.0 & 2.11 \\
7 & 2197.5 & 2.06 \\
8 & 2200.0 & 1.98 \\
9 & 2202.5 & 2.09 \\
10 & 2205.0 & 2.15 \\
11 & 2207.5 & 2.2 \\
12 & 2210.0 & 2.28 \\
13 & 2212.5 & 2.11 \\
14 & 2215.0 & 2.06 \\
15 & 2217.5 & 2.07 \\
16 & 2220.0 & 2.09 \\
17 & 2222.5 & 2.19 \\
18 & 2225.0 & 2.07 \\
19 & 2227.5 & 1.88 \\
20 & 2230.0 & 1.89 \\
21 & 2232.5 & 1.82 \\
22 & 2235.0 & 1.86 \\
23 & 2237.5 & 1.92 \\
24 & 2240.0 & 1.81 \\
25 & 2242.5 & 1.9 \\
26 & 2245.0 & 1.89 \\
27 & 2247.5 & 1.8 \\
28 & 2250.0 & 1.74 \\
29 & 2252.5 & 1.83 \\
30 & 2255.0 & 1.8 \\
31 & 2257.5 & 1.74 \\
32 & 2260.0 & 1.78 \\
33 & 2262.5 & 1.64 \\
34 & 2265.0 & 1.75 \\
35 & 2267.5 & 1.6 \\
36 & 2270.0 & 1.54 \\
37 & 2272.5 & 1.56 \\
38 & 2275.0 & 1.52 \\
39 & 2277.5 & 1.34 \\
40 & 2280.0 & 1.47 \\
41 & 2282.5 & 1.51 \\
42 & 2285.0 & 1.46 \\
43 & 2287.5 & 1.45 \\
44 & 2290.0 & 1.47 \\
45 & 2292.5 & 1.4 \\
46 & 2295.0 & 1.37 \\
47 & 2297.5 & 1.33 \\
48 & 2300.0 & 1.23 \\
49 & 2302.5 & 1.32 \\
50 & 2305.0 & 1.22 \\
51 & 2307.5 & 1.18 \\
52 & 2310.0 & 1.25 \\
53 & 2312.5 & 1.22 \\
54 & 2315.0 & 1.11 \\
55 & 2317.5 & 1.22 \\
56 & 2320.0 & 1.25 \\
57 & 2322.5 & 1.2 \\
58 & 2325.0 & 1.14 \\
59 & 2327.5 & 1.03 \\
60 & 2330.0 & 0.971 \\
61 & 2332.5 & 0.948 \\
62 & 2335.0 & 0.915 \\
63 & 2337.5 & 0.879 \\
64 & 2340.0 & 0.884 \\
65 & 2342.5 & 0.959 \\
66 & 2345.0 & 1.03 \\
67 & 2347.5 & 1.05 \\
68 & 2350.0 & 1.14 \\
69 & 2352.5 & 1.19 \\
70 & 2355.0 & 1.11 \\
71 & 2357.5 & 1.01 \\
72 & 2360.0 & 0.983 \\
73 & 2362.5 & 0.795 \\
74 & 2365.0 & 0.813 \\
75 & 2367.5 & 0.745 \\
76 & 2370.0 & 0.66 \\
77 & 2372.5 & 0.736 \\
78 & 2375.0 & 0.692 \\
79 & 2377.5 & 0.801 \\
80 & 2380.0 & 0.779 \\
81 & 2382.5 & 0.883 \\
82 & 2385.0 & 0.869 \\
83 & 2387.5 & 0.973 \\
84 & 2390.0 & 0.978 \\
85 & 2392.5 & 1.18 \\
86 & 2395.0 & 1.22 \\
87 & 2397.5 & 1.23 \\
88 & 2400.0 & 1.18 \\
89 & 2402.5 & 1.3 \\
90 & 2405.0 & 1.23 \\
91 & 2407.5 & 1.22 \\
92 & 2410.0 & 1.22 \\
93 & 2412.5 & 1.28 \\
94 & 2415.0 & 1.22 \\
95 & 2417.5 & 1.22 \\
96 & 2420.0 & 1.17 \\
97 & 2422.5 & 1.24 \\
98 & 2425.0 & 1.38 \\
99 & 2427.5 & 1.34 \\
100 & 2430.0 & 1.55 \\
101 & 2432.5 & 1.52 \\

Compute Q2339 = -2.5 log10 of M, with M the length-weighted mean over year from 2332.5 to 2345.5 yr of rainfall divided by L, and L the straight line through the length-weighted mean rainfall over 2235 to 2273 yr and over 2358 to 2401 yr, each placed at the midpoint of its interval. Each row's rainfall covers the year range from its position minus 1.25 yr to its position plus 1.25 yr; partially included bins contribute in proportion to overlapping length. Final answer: 0.26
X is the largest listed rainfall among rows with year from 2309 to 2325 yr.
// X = 1.25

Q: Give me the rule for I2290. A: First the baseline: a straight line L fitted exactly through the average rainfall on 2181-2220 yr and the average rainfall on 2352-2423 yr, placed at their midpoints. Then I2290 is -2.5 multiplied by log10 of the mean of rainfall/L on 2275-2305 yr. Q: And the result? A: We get 0.149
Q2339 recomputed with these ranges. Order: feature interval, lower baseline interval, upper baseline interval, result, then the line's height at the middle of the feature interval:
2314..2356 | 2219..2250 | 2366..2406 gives 0.21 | 1.28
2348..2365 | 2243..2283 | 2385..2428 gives 0.31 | 1.36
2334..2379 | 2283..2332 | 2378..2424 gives 0.29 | 1.19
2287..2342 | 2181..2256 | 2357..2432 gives 0.27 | 1.5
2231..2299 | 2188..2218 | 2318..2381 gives -0.01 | 1.63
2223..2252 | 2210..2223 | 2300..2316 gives 0.02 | 1.91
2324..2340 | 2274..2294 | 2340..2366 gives 0.18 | 1.14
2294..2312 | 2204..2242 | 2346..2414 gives 0.19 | 1.51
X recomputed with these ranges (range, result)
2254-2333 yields 1.8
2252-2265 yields 1.83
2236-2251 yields 1.92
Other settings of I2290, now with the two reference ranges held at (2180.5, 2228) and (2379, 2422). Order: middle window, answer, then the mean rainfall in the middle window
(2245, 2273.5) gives 0.07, 1.72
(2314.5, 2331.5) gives 0.32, 1.13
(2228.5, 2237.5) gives 0.06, 1.87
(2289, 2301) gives 0.22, 1.36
